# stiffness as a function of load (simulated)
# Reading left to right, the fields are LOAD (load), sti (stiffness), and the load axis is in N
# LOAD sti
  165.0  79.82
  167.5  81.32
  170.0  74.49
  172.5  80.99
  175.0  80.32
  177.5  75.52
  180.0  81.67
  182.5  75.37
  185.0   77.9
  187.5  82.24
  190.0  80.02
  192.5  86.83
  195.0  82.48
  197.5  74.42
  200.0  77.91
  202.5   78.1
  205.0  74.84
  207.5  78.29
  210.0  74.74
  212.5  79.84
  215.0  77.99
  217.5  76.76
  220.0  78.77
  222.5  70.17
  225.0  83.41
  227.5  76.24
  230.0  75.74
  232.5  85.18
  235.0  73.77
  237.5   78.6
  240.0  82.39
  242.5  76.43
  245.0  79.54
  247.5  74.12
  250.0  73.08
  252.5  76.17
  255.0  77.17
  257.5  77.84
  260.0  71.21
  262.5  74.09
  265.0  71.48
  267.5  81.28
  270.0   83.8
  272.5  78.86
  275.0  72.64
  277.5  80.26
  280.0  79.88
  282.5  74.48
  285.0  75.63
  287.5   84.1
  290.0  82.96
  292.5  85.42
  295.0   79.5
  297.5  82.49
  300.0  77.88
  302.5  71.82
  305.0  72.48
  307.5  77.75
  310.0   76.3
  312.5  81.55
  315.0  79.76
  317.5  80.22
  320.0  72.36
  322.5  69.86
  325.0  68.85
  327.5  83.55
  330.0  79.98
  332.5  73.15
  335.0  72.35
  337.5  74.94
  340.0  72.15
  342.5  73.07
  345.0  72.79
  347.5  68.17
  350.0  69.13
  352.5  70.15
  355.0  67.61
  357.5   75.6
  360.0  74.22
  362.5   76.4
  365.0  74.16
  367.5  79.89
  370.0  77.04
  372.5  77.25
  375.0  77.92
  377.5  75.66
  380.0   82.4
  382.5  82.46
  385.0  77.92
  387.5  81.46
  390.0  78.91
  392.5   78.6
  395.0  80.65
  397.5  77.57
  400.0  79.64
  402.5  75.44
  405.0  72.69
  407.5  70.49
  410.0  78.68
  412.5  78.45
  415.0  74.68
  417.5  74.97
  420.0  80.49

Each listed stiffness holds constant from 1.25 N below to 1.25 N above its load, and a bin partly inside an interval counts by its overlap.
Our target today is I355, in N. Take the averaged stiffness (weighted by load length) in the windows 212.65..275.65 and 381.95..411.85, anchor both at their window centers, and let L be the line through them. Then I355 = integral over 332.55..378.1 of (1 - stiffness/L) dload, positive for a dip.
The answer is 2.3 N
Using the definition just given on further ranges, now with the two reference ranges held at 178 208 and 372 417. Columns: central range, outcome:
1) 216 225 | 0.28 N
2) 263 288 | 0.20 N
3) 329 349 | 1.27 N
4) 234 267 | 1.15 N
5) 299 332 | 0.86 N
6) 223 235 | 0.00 N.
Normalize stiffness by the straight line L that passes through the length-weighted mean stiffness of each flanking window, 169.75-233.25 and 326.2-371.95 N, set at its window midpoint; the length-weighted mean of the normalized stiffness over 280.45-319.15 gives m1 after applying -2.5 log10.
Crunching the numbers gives -0.04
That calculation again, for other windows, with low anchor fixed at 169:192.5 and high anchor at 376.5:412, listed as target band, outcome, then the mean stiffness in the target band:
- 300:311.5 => 0.049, 75.1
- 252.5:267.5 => 0.052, 75.1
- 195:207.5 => 0.027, 77.1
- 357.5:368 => 0.034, 75.8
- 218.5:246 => 0.010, 78.2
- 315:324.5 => 0.057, 74.5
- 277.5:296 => -0.023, 80.3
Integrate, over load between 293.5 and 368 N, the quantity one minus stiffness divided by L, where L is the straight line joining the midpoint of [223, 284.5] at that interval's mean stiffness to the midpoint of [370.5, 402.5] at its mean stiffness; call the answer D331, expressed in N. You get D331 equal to 3.2 N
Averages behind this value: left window 77.3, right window 79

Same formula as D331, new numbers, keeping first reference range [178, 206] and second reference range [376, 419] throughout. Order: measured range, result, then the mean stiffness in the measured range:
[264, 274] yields 0.0 N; 78.9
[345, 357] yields 1.3 N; 69.6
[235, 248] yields 0.1 N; 78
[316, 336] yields 0.8 N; 75.1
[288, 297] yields -0.5 N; 82.7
